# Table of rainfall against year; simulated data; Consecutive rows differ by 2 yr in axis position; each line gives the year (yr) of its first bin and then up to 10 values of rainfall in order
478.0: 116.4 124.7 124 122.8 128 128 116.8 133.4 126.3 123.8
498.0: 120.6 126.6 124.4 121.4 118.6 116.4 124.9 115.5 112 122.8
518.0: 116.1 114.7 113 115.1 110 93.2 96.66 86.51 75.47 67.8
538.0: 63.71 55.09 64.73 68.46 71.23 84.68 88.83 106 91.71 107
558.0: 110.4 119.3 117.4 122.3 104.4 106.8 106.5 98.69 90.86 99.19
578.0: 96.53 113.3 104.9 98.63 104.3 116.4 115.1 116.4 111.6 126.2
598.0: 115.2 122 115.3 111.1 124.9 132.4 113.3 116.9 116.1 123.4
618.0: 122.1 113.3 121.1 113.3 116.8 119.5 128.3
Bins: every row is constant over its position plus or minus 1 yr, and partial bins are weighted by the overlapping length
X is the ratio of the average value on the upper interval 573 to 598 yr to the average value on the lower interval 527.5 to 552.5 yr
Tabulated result 1.4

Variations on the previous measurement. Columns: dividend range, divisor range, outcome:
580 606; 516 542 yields 1.23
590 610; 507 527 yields 1.02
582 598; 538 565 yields 1.22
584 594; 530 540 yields 1.51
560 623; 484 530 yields 0.95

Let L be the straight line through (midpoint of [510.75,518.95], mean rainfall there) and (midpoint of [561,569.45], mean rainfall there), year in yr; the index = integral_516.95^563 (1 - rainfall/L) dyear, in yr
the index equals 8.7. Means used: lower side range 117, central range 92.9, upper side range 112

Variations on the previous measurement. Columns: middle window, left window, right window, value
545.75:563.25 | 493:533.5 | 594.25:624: 2.3 yr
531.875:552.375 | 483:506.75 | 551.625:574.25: 6.9 yr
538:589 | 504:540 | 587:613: 6.4 yr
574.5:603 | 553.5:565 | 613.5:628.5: 1.1 yr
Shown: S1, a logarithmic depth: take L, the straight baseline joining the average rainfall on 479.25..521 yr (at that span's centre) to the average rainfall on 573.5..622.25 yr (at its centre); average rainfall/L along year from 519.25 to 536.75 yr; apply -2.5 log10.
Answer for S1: 0.23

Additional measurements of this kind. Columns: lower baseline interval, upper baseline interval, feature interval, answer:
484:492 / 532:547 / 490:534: -0.175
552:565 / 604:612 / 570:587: 0.140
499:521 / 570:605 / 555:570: 0.003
